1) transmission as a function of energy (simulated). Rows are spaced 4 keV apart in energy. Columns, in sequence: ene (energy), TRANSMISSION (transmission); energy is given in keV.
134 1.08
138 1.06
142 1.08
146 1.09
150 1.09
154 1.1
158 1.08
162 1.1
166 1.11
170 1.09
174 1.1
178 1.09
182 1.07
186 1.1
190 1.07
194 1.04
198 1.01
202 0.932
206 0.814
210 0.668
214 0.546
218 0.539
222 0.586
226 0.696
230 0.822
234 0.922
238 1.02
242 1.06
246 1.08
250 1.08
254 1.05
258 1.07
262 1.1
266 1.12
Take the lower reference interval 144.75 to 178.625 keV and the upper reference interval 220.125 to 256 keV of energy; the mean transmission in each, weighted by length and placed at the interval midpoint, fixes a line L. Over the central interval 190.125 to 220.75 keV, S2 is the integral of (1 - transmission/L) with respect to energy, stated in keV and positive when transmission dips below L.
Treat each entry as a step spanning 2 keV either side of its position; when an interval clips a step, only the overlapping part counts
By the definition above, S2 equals 6.0 keV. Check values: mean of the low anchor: 1.09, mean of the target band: 0.805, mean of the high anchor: 0.925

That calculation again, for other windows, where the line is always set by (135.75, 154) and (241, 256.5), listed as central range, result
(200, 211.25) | 2.7 keV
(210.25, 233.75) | 9.0 keV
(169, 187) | -0.2 keV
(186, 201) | 0.5 keV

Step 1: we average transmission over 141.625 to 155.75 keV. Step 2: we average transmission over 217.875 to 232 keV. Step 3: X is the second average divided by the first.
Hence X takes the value 0.62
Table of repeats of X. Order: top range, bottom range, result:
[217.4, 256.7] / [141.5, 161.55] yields 0.83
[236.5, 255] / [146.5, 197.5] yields 0.98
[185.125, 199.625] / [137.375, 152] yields 0.97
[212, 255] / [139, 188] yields 0.78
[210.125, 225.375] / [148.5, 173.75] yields 0.53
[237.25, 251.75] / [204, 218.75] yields 1.63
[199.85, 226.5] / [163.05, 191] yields 0.63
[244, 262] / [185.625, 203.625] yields 1.05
